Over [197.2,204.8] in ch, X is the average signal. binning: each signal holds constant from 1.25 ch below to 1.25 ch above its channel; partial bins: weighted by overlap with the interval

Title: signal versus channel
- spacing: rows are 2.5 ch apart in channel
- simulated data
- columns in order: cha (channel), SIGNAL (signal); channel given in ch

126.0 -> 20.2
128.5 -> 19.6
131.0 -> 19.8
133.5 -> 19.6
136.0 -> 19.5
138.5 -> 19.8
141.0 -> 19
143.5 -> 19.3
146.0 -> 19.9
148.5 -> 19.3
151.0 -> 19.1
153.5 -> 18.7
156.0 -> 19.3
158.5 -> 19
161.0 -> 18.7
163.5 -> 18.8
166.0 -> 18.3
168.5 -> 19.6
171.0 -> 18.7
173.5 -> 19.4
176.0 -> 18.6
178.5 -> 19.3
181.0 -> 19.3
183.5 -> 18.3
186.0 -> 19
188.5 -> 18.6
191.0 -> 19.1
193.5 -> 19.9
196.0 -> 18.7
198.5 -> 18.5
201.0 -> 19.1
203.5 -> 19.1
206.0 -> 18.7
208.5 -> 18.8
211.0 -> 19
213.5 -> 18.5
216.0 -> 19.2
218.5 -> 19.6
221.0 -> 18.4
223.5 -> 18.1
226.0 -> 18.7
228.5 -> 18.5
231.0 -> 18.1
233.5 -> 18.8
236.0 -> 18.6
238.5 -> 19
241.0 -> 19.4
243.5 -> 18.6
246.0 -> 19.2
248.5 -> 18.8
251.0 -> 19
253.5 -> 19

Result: 18.9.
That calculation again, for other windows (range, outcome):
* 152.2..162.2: 18.9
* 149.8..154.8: 18.9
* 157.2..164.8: 18.8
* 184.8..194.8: 19.1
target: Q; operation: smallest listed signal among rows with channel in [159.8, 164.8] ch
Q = 18.7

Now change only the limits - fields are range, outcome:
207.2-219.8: 18.5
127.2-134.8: 19.6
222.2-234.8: 18.1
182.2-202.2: 18.3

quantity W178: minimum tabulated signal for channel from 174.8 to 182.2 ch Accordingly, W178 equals 18.6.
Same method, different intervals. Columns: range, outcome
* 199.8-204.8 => 19.1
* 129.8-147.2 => 19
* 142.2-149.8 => 19.3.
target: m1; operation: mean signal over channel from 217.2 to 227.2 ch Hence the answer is 18.7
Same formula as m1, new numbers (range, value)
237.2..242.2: 19.2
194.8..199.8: 18.6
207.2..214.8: 18.8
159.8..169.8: 18.9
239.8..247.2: 19.1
